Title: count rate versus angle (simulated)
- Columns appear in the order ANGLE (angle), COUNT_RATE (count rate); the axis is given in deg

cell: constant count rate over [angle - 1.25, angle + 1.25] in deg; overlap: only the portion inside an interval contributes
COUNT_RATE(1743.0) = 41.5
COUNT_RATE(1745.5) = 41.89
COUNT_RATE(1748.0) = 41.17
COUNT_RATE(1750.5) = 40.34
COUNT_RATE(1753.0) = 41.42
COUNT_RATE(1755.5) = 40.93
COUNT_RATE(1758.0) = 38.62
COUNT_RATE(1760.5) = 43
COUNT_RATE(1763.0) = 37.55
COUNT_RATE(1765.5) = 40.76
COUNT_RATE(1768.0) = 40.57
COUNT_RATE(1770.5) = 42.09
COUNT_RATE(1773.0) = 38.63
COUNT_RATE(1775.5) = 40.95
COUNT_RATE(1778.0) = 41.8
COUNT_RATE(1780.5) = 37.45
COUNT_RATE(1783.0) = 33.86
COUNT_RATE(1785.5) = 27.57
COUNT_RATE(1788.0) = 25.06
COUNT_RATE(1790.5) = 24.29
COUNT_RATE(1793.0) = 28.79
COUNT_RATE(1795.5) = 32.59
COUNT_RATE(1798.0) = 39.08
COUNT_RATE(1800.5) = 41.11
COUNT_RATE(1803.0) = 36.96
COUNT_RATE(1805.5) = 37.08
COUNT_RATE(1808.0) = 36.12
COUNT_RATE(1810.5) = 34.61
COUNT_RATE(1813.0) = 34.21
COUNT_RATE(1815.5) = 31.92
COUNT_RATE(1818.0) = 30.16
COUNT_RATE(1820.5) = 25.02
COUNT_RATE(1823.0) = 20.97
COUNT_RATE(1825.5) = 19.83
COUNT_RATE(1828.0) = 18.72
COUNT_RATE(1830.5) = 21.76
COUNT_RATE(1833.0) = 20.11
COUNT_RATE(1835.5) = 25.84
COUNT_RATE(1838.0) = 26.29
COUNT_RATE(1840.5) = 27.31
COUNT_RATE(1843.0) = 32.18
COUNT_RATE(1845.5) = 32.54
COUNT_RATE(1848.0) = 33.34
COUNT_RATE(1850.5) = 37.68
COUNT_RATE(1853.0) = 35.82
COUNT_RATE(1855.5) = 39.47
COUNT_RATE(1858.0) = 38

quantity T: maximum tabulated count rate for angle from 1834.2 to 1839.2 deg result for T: 26.29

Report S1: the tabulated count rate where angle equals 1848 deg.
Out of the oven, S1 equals 33.34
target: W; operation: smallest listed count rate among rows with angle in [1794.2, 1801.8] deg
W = 32.59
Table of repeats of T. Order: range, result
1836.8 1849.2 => 33.34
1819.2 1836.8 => 25.84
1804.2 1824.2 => 37.08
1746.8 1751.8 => 41.17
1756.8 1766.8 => 43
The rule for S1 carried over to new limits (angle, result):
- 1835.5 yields 25.84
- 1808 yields 36.12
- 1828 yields 18.72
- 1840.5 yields 27.31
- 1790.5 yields 24.29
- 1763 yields 37.55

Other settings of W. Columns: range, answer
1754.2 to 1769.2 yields 37.55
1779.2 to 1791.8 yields 24.29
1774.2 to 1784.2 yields 33.86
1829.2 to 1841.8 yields 20.11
